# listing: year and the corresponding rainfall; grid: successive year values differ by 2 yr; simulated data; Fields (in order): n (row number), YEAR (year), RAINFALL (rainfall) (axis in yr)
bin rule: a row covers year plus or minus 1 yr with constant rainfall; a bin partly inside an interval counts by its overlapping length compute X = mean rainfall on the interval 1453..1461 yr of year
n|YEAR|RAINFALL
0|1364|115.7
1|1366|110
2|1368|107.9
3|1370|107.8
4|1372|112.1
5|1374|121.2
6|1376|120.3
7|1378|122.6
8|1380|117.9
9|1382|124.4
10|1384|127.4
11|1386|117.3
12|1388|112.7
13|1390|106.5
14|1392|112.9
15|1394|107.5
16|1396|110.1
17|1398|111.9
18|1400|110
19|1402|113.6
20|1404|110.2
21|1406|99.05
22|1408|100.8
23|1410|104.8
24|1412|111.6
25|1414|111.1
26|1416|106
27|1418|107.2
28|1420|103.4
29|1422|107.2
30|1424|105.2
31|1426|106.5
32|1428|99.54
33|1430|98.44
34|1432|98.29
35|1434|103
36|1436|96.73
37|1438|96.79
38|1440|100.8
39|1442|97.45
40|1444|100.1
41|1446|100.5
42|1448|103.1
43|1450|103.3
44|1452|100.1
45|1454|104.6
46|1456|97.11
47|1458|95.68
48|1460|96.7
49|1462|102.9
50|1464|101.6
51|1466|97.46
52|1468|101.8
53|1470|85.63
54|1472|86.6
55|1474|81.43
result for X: 98.5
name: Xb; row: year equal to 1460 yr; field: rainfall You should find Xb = 96.7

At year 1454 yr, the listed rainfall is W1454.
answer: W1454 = 104.6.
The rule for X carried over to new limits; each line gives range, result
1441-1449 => 100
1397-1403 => 112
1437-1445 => 98.8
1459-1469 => 100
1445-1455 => 102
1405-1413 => 104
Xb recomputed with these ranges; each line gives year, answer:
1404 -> 110.2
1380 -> 117.9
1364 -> 115.7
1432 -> 98.29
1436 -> 96.73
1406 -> 99.05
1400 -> 110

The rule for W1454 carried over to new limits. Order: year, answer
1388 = 112.7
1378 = 122.6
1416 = 106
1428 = 99.54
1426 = 106.5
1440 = 100.8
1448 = 103.1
